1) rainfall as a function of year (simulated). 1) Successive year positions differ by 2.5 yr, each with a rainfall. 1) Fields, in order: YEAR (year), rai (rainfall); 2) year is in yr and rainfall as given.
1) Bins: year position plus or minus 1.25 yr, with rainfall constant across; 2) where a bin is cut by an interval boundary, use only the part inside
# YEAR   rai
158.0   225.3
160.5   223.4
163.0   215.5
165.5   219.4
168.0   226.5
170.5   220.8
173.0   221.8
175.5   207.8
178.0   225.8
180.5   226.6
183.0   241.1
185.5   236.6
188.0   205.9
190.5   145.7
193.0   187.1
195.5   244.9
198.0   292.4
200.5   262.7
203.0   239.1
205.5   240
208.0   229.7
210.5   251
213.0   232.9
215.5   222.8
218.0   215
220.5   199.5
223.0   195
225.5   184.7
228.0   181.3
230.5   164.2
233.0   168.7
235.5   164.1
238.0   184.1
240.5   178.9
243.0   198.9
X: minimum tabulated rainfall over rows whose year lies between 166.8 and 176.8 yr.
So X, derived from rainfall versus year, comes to 207.8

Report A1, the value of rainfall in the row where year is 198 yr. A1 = 292.4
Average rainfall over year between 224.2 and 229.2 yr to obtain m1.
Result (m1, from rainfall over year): 183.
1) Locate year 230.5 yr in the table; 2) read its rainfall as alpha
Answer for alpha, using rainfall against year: 164.2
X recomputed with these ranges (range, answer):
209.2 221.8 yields 199.5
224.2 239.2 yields 164.1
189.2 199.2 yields 145.7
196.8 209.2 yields 229.7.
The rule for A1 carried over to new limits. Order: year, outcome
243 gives 198.9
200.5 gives 262.7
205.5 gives 240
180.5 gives 226.6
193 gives 187.1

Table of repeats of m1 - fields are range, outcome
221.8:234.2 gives 179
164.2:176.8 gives 219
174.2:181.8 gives 220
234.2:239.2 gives 174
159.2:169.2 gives 221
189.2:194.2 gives 167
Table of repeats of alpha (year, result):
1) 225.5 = 184.7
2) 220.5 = 199.5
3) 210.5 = 251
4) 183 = 241.1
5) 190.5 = 145.7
